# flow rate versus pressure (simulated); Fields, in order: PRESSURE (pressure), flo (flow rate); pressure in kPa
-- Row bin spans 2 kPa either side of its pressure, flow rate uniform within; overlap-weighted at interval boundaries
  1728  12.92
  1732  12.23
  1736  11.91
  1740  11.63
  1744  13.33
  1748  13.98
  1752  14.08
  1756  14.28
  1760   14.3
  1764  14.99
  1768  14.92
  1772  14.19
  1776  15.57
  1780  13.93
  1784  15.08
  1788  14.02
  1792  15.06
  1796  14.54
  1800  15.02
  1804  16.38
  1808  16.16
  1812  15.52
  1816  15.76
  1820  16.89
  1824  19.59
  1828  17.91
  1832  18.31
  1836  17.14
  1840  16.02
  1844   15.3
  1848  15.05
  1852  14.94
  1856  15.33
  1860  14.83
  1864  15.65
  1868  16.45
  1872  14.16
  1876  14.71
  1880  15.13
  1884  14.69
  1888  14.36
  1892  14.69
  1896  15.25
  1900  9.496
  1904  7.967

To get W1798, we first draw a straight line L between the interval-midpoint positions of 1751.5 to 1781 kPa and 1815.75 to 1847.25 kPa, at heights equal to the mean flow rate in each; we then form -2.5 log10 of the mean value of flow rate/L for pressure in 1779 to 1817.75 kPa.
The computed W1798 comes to 0.05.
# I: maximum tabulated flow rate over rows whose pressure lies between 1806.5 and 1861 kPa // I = 19.59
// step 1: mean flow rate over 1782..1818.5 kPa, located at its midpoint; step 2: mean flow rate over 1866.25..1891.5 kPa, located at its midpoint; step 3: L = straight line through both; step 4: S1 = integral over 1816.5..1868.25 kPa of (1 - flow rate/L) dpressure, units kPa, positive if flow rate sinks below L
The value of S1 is -4.5 kPa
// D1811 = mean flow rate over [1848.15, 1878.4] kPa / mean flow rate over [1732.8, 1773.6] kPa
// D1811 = 1.10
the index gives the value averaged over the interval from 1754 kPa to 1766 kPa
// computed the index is 14.5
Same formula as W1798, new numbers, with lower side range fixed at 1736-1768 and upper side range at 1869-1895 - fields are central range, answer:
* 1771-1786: -0.06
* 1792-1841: -0.16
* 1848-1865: -0.05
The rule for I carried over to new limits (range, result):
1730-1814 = 16.38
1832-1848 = 18.31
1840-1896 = 16.45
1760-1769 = 14.99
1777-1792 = 15.08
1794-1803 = 15.02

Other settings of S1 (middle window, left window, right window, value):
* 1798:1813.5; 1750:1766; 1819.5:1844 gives 0.6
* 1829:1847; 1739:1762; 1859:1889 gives -2.5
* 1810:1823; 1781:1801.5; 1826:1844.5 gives -0.2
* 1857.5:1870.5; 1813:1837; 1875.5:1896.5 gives 0.2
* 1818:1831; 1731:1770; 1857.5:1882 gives -3.2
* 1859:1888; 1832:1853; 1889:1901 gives -1.0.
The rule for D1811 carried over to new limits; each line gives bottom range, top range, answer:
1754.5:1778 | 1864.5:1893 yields 1.01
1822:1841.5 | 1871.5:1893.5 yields 0.82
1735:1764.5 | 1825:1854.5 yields 1.22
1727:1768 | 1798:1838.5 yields 1.25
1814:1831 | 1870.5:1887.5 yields 0.83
